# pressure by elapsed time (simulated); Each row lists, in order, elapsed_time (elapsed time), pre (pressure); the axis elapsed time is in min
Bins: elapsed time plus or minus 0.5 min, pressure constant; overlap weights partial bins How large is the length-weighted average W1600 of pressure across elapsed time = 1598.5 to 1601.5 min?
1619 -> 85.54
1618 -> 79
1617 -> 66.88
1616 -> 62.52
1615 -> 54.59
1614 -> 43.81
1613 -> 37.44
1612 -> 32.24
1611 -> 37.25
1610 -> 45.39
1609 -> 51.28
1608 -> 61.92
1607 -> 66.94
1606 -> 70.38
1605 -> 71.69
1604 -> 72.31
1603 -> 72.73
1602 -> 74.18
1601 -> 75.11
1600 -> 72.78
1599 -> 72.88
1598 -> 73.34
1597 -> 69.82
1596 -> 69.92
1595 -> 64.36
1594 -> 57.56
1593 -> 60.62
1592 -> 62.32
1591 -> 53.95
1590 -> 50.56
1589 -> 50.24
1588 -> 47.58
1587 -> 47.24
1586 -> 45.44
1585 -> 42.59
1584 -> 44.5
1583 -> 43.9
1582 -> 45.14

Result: 73.6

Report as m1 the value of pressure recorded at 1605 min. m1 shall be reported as 71.69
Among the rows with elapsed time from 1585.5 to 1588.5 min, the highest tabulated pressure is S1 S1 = 47.58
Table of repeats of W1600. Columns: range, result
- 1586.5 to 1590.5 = 48.9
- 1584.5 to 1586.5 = 44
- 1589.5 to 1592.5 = 55.6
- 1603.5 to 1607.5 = 70.3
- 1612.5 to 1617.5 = 53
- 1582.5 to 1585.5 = 43.7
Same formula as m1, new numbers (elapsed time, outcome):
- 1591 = 53.95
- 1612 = 32.24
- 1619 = 85.54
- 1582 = 45.14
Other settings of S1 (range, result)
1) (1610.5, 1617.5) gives 66.88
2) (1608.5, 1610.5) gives 51.28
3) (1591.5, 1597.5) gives 69.92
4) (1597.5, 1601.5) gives 75.11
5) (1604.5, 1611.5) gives 71.69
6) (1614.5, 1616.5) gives 62.52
